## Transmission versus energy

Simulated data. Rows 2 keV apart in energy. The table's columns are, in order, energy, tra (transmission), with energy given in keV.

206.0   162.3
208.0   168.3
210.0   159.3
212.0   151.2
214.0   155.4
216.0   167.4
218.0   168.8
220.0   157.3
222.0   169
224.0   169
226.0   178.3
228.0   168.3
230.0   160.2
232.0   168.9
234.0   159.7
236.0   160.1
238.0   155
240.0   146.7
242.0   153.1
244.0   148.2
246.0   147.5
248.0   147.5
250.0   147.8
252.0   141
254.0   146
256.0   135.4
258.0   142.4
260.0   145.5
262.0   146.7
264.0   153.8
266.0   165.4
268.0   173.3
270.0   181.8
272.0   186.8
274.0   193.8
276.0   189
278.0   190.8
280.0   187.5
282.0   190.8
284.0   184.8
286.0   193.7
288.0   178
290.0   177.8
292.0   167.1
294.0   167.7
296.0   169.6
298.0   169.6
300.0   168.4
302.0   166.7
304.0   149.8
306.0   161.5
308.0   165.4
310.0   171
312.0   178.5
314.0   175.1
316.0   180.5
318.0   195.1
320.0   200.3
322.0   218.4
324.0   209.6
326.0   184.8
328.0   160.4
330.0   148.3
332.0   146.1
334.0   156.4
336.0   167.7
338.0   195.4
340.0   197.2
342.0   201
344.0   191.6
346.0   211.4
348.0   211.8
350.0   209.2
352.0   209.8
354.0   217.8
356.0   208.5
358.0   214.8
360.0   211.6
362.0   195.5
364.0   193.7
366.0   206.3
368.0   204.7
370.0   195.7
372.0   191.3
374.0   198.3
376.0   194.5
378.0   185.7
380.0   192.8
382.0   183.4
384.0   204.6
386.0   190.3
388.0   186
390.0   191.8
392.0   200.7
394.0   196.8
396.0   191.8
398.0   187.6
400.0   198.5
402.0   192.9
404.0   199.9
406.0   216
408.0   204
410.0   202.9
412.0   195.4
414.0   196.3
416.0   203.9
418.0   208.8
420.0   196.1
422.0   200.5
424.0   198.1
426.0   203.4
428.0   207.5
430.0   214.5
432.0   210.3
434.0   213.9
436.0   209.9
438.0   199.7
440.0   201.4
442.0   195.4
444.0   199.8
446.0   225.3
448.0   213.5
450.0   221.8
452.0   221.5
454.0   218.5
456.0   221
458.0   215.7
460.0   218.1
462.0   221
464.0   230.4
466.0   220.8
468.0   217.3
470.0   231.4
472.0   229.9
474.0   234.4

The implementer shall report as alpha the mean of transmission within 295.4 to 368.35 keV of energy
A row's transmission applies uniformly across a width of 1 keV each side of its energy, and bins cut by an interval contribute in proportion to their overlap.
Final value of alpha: 187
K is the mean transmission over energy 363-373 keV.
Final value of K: 198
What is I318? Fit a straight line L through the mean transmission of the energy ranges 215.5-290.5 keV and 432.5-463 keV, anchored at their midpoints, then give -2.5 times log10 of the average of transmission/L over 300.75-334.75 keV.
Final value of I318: 0.04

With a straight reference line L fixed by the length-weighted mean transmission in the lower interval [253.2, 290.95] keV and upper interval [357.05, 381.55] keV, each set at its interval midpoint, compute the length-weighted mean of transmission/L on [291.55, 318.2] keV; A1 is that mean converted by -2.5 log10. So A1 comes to 0.07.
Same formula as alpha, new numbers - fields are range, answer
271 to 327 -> 181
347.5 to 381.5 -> 202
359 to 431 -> 198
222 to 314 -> 166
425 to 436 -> 210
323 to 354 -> 188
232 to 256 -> 150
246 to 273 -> 155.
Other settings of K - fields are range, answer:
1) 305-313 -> 169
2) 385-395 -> 193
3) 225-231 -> 169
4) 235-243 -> 154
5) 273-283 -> 190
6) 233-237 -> 160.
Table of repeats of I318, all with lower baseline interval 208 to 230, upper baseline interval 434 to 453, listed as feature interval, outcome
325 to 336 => 0.170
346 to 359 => -0.110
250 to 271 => 0.134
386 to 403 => 0.039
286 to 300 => 0.040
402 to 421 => 0.008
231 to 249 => 0.098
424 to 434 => -0.007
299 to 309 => 0.122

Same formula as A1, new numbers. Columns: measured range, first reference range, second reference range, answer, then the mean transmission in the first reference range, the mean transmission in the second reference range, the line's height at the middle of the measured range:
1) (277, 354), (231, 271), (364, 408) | -0.05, 153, 196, 174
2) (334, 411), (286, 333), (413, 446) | -0.05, 175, 204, 190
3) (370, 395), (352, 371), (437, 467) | 0.08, 206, 215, 208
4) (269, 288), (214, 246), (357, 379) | -0.08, 161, 199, 175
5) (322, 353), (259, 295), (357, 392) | 0.01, 176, 197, 189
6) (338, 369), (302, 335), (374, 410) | -0.12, 175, 195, 185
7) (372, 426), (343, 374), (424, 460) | 0.06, 205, 211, 208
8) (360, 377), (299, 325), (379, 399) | -0.05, 180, 193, 189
